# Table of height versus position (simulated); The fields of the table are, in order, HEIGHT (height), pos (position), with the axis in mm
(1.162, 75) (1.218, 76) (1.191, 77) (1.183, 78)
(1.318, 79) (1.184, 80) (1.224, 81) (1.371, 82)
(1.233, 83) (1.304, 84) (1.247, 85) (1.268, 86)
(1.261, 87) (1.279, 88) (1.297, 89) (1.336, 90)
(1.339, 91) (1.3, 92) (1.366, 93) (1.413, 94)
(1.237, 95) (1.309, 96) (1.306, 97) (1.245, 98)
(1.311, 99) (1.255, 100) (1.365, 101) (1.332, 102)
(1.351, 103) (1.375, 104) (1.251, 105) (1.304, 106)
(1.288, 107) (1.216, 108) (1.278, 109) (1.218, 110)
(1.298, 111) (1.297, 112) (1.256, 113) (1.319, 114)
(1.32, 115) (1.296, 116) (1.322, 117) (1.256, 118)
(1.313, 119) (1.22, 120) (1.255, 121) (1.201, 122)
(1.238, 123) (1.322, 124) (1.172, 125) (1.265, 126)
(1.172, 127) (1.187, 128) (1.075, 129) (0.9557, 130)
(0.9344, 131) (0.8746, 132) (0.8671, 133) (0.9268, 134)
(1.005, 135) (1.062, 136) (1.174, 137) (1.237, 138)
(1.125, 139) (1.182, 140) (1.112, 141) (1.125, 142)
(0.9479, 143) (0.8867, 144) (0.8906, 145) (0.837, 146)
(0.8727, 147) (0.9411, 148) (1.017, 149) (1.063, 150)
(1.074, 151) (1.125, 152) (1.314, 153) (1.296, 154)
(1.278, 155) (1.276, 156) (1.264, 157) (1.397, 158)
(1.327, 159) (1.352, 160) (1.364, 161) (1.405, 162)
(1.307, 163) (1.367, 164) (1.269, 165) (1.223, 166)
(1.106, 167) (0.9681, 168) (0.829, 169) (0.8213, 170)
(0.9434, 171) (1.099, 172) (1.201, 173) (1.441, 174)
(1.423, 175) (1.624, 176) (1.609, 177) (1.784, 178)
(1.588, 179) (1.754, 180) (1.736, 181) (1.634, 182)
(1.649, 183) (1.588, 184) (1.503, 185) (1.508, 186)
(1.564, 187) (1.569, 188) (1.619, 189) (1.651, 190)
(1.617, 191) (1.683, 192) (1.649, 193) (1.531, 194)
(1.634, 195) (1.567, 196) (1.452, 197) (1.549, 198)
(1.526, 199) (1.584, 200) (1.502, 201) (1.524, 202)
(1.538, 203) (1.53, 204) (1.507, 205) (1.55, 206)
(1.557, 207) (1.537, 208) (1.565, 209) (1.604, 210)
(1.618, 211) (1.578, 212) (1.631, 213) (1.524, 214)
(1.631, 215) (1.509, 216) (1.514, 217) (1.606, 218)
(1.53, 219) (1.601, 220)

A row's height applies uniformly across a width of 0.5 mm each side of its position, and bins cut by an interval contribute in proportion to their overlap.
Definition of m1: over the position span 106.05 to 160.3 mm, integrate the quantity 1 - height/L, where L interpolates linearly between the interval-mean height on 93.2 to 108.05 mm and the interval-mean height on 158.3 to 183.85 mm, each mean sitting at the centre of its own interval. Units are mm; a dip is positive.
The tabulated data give 7.0 mm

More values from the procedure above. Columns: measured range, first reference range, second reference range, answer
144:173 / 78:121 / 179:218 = 6.4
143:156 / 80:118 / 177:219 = 3.5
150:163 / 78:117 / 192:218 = 1.4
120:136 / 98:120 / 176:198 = 3.1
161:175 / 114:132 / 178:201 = 2.9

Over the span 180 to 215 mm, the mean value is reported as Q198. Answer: 1.58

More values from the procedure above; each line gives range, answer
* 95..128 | 1.28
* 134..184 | 1.23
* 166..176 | 1.13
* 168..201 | 1.49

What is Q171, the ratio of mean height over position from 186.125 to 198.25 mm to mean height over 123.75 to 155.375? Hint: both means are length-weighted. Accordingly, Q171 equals 1.5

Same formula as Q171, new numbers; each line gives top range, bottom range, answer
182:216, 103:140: 1.32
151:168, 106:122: 1.00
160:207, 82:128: 1.14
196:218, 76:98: 1.21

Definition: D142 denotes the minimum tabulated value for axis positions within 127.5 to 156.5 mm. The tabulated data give 0.837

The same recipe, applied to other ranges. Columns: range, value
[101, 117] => 1.216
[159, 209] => 0.8213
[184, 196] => 1.503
